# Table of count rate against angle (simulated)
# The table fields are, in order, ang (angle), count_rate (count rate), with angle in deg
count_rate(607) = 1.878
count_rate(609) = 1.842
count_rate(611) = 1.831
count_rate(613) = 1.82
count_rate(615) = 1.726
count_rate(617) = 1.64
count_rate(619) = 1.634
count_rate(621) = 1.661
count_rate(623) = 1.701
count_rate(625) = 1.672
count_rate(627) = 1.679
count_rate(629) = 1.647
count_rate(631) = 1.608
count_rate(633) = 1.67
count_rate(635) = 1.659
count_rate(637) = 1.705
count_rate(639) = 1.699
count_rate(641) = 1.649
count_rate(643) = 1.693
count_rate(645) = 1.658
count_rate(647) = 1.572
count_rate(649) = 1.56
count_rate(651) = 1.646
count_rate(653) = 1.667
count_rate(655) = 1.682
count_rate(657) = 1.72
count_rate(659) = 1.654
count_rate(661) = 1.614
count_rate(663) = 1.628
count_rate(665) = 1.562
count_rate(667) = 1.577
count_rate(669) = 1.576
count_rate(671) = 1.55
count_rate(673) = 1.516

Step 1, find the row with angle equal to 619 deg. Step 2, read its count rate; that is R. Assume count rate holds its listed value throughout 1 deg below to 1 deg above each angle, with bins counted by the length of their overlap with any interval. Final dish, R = 1.634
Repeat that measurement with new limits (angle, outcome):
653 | 1.667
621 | 1.661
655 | 1.682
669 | 1.576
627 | 1.679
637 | 1.705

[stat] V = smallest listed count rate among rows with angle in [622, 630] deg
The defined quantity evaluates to 1.647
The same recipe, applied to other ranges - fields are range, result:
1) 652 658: 1.667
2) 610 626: 1.634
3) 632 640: 1.659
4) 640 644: 1.649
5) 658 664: 1.614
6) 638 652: 1.56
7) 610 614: 1.82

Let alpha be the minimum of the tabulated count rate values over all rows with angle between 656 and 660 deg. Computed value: 1.654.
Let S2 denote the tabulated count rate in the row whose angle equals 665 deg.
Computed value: 1.562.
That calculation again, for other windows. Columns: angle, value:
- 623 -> 1.701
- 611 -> 1.831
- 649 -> 1.56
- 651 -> 1.646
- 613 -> 1.82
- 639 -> 1.699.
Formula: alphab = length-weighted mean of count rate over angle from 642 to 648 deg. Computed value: 1.64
